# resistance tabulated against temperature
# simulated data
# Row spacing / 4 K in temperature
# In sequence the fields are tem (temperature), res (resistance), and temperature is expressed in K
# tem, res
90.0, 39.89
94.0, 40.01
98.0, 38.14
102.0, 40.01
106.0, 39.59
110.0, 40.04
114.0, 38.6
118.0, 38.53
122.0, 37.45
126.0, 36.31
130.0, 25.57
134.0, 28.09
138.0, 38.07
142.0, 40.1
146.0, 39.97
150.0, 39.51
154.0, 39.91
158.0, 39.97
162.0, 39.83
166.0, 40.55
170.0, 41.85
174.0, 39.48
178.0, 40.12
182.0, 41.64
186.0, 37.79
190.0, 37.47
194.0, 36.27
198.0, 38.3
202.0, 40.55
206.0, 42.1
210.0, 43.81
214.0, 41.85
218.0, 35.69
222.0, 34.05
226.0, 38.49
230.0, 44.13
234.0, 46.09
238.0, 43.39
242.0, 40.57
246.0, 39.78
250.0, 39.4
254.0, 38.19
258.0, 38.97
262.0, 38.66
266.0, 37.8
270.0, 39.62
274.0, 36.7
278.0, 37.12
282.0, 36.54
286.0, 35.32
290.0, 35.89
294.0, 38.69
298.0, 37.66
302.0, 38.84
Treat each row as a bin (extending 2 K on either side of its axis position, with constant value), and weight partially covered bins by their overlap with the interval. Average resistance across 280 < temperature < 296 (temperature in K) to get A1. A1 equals 36.6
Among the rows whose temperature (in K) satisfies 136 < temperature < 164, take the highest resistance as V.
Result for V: 40.1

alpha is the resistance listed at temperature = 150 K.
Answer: 39.51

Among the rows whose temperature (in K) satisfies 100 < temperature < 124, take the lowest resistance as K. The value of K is 37.45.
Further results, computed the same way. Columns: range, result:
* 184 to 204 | 36.27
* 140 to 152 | 39.51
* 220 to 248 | 34.05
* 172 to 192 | 37.47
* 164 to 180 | 39.48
